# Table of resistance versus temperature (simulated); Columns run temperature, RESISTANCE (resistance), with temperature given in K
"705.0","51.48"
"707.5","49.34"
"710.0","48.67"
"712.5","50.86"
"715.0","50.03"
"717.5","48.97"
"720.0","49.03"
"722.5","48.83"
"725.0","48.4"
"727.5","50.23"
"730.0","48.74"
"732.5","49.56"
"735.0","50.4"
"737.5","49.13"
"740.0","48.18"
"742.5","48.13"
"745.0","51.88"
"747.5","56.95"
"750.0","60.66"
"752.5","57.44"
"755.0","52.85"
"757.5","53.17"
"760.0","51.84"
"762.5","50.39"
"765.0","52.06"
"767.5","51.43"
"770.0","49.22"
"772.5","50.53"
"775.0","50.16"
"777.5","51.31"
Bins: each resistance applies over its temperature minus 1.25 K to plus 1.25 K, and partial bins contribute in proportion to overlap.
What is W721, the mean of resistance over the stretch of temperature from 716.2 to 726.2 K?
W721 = 48.8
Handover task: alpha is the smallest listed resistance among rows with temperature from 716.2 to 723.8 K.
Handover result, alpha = 48.83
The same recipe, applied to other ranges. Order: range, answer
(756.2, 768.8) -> 50.39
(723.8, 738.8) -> 48.4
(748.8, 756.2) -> 52.85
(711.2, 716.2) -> 50.03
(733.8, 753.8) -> 48.13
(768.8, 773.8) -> 49.22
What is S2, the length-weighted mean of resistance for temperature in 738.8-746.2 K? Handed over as 49.4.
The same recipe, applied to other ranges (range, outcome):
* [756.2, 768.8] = 51.8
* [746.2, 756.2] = 57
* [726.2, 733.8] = 49.5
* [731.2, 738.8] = 49.7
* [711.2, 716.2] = 50.4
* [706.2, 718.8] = 49.6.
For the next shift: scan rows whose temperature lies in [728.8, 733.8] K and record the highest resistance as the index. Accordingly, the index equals 49.56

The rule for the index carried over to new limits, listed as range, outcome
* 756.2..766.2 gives 53.17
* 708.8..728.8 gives 50.86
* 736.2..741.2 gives 49.13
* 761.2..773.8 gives 52.06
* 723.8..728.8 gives 50.23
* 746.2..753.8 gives 60.66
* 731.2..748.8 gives 56.95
